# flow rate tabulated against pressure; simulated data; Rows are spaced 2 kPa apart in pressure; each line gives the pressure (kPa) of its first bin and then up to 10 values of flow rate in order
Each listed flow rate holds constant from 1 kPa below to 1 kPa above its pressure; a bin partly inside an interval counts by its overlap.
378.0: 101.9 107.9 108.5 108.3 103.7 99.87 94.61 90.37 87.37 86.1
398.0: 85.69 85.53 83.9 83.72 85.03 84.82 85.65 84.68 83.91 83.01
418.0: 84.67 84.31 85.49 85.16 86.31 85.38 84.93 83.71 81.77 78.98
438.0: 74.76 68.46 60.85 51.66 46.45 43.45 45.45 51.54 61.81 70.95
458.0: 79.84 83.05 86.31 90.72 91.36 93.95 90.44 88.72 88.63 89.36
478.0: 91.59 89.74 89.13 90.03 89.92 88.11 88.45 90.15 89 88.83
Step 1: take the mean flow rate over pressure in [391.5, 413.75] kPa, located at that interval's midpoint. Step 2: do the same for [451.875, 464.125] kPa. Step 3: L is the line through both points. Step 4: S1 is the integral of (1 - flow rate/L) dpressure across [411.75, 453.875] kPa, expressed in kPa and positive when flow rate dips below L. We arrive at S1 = 4.05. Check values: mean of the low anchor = 85.5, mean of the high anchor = 75.4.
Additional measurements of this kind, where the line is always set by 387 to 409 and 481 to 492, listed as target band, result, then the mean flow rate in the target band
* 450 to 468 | 2.6 kPa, 76.1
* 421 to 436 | 0.7 kPa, 84.3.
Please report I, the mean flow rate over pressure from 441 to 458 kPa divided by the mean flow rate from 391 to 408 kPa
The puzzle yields 0.65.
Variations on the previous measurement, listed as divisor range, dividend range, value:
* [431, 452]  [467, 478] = 1.43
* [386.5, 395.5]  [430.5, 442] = 0.82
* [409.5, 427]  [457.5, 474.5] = 1.04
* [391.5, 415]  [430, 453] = 0.74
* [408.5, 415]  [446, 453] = 0.55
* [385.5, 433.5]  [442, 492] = 0.90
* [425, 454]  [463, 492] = 1.34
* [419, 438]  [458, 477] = 1.06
